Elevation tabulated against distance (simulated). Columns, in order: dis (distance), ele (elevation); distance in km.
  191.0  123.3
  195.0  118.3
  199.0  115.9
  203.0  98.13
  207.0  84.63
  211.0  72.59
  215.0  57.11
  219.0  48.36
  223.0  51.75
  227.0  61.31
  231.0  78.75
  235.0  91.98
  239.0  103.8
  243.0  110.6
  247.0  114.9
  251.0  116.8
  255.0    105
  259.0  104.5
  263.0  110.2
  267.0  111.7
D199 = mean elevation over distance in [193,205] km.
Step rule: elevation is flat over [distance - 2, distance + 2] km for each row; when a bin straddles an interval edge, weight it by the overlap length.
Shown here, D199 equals 111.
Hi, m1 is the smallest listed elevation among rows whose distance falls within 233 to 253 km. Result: 91.98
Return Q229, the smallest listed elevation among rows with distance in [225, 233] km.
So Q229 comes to 61.31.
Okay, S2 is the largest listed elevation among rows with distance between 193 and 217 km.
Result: 118.3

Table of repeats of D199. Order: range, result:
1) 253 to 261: 105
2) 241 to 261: 110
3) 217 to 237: 66.4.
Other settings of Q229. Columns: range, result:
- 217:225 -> 48.36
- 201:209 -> 84.63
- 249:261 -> 104.5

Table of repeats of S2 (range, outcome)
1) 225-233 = 78.75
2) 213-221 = 57.11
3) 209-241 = 103.8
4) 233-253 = 116.8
